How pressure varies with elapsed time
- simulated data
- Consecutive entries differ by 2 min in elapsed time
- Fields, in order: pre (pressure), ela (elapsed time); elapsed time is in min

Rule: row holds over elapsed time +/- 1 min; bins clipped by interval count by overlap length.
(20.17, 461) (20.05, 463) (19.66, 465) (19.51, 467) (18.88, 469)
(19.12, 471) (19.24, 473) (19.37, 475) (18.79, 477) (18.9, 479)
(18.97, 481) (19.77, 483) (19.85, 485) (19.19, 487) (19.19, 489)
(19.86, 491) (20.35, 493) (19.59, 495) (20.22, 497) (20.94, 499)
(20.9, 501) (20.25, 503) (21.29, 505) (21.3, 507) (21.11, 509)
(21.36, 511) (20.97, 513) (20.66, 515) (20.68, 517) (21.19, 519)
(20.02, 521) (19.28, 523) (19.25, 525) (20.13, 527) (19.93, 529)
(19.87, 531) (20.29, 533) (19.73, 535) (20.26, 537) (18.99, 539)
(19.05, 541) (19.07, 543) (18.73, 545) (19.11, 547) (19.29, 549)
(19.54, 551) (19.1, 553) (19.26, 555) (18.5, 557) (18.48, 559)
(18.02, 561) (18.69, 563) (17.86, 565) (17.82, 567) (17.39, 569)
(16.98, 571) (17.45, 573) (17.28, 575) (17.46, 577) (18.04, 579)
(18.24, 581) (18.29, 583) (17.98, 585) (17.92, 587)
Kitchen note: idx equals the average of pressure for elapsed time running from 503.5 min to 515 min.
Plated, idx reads 21.1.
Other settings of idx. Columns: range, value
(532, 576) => 18.7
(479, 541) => 20.1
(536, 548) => 19.2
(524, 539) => 19.9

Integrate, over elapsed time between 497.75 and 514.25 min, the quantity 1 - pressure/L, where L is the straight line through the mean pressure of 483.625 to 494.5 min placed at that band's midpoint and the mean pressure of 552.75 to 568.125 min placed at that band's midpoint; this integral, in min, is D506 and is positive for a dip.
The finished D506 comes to -1.4 min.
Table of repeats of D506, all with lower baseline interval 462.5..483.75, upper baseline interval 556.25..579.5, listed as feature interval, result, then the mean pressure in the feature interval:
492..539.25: -4.5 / 20.4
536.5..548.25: -0.6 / 19.2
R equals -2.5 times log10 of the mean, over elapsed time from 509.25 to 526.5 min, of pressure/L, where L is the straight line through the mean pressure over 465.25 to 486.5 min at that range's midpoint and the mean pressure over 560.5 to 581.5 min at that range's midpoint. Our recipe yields -0.10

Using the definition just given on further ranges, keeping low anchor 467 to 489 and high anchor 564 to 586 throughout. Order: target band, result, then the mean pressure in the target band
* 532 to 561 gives -0.06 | 19.2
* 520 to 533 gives -0.08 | 19.8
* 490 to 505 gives -0.08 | 20.4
